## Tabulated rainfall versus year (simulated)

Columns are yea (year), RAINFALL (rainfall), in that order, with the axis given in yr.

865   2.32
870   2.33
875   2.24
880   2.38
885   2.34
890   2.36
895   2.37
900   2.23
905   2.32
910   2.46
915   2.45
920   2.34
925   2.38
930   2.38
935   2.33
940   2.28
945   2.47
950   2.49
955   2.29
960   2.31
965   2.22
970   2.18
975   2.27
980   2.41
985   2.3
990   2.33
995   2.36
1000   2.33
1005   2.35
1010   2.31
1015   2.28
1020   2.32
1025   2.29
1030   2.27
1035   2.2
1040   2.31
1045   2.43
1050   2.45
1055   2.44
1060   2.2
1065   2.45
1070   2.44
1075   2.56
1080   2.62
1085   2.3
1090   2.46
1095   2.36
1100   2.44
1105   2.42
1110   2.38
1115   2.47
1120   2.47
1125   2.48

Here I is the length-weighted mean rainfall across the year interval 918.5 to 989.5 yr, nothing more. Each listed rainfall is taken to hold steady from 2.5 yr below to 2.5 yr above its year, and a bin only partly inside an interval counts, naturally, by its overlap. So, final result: 2.33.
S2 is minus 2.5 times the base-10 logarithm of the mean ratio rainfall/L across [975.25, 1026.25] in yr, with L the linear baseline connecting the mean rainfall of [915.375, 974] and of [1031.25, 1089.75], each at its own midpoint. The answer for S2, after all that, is 0.02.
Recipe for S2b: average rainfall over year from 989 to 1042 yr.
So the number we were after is 2.3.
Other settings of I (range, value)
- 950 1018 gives 2.31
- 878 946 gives 2.36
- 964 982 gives 2.27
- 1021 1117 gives 2.39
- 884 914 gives 2.35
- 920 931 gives 2.37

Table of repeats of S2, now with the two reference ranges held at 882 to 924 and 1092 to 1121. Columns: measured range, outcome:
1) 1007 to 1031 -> 0.046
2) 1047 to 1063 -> 0.017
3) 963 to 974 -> 0.081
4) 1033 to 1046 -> 0.045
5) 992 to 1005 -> 0.020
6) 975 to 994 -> 0.022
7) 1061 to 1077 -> -0.020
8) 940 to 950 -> -0.025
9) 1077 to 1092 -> -0.022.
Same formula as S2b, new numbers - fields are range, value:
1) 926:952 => 2.39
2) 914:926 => 2.38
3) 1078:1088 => 2.45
